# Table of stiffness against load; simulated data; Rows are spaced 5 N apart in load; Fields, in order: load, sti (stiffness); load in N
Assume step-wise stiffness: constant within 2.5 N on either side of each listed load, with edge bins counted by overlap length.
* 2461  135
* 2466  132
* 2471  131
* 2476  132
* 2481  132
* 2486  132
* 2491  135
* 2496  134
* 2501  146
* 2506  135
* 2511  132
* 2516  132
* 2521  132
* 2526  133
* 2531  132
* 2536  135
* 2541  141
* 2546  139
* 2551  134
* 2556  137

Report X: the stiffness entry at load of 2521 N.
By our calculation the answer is 132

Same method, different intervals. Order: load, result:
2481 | 132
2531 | 132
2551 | 134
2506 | 135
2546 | 139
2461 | 135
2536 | 135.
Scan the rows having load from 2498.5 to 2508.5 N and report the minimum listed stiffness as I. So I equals 135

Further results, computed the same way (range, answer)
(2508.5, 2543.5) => 132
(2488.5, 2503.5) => 134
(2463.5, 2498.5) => 131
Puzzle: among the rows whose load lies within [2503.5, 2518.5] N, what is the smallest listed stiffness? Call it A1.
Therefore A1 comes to 132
